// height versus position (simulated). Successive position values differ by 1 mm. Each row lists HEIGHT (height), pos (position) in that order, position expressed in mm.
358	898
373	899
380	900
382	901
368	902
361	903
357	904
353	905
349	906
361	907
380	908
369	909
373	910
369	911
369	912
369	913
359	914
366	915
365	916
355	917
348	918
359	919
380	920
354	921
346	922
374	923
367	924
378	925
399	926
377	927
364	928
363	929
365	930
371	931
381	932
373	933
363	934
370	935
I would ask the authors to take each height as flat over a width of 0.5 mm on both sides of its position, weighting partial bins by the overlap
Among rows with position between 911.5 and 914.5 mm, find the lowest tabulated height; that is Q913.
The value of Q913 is 359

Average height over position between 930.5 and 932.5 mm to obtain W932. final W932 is 376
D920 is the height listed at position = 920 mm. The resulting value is 380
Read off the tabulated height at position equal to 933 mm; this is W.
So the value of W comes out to 373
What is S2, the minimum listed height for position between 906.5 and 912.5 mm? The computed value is 361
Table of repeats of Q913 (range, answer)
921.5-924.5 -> 346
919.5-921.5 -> 354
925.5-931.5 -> 363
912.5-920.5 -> 348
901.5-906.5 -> 349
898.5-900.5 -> 373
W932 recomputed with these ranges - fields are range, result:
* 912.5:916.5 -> 365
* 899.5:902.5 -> 377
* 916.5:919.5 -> 354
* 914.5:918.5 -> 358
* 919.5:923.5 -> 364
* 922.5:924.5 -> 370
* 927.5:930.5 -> 364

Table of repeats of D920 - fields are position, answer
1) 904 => 357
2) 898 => 358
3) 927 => 377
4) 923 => 374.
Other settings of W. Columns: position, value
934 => 363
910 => 373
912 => 369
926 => 399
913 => 369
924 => 367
